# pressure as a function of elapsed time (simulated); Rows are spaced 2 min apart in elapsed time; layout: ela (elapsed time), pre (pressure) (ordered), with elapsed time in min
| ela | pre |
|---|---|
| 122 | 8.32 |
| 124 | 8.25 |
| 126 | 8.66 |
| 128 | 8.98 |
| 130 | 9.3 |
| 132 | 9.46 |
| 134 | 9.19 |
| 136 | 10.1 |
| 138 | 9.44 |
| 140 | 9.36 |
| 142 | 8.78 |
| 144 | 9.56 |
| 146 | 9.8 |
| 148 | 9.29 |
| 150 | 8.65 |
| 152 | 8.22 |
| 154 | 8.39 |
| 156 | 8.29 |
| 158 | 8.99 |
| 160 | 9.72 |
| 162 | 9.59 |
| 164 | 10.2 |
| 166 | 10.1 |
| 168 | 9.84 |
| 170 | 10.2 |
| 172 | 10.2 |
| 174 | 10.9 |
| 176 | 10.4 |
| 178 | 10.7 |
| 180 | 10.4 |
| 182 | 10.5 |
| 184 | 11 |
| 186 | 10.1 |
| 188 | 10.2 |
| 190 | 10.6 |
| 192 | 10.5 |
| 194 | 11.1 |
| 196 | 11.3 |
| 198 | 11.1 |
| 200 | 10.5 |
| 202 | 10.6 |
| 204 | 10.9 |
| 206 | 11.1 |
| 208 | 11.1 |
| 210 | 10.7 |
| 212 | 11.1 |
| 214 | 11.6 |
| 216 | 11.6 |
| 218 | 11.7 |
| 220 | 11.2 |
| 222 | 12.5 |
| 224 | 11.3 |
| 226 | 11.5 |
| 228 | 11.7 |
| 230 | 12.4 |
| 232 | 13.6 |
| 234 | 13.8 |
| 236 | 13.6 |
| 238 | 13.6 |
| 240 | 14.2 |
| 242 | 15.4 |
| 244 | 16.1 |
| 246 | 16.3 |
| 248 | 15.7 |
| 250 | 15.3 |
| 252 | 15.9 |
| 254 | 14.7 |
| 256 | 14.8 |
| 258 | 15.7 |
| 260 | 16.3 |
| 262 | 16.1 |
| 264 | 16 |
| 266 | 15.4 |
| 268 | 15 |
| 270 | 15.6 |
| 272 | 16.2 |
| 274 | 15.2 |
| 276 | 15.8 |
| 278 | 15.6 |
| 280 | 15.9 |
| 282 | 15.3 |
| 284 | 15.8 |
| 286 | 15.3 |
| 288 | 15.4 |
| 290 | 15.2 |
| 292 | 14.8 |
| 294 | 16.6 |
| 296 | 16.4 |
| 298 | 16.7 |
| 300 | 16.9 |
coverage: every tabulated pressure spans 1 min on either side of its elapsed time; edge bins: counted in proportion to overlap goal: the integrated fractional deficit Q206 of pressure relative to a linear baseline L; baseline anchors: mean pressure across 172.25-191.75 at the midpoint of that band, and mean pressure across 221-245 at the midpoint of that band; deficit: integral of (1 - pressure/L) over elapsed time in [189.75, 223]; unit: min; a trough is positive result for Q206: 2.0 min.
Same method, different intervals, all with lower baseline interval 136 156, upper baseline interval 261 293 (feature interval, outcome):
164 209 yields 1.8 min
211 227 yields 1.4 min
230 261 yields -2.0 min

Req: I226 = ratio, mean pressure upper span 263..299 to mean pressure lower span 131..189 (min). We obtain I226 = 1.6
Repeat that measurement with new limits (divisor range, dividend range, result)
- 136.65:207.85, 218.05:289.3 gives 1.46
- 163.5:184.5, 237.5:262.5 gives 1.48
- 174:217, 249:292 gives 1.44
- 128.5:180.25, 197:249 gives 1.31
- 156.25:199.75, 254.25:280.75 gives 1.51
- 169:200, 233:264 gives 1.43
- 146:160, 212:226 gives 1.32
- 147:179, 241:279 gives 1.63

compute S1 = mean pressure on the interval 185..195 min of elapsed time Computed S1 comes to 10.5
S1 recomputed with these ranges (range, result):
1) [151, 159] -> 8.47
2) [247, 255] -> 15.4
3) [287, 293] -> 15.1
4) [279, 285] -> 15.7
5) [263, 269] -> 15.5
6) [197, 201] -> 10.8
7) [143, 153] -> 9.1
